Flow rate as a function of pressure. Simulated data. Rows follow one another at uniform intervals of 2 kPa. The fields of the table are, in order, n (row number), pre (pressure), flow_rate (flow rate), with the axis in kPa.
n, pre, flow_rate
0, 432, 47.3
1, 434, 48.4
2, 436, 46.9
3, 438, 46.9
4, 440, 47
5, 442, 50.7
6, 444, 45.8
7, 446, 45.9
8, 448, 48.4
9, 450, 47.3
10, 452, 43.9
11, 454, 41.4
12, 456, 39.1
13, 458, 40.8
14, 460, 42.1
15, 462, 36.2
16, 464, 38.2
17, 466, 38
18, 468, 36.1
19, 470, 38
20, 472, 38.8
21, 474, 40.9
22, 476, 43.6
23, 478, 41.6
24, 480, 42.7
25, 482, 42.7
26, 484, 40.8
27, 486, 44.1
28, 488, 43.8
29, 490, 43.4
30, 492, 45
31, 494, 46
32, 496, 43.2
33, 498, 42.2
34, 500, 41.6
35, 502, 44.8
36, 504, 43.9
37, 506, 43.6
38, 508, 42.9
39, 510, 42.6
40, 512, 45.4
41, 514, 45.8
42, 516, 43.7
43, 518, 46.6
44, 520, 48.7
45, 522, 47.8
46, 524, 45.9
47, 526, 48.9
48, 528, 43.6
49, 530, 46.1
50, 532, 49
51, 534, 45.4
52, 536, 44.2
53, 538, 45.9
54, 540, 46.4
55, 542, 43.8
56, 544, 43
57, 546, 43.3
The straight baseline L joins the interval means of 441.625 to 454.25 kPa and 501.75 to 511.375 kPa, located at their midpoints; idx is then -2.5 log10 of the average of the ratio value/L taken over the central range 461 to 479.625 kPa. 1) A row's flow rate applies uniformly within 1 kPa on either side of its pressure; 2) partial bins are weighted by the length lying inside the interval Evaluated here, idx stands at 0.156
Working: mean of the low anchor 46.3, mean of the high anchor 43.5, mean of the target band 39.2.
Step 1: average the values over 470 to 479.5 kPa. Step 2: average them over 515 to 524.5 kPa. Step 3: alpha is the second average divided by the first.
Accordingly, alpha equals 1.1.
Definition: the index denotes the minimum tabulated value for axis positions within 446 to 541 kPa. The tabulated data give 36.1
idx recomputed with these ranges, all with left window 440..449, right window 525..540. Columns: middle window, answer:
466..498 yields 0.12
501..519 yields 0.05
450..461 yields 0.13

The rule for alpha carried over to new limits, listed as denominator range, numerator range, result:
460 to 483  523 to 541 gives 1.16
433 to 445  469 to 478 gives 0.85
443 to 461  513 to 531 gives 1.06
